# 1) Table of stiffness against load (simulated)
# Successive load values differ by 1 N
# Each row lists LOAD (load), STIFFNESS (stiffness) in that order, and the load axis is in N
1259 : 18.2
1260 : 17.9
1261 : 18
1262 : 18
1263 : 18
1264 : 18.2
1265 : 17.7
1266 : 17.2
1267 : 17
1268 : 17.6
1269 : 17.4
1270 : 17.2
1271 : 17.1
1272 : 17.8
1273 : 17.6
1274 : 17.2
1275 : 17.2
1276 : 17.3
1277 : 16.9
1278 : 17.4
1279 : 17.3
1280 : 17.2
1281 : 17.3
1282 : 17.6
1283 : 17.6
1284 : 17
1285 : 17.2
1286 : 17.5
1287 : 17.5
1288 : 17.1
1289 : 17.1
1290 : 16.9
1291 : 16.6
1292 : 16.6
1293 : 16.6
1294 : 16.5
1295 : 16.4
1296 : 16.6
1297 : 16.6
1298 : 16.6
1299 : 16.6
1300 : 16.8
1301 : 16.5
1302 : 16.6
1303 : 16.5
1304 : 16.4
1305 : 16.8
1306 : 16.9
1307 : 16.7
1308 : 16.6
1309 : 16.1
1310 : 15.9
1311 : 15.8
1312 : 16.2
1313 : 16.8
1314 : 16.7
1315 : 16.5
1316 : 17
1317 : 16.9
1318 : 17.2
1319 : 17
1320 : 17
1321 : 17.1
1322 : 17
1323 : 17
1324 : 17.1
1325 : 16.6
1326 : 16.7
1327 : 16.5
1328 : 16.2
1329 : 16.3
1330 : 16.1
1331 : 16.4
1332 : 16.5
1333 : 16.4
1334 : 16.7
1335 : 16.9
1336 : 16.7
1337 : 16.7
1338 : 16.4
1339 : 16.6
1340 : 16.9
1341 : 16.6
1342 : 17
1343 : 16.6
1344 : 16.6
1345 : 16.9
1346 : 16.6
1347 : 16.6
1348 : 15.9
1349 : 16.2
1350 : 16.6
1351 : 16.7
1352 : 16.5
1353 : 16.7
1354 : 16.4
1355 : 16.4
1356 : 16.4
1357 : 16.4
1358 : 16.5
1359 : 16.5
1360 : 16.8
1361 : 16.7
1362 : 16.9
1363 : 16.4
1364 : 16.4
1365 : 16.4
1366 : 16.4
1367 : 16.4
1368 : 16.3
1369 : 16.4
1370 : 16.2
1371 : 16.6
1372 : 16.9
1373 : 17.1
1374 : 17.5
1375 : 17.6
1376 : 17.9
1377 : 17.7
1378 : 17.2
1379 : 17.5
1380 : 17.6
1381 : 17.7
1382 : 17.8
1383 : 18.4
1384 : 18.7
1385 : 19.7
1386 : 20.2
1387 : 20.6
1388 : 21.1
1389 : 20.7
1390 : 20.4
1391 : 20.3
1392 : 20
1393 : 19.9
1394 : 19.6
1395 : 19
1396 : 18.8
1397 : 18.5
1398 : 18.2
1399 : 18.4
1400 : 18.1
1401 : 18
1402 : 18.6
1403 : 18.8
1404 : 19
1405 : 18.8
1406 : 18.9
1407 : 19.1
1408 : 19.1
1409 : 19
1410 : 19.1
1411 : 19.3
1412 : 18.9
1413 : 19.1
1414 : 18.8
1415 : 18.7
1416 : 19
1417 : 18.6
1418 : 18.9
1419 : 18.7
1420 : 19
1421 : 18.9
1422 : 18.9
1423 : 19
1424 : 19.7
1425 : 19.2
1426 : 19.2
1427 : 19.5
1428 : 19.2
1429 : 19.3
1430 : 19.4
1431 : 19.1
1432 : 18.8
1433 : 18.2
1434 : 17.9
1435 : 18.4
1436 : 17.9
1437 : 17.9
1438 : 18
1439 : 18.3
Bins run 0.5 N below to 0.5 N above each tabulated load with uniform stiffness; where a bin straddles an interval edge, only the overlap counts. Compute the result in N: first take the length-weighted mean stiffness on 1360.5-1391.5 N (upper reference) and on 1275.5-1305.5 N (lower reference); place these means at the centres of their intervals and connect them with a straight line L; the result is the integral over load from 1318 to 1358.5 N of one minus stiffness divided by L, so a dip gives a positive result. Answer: 1.9 N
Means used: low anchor 16.9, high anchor 17.9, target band 16.6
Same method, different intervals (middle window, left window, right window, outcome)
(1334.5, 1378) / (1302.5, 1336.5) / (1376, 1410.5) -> 2.7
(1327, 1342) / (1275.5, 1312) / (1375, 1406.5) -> 1.0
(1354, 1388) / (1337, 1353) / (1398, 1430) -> 0.3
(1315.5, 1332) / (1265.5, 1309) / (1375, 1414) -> 0.8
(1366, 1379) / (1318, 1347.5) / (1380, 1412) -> 0.9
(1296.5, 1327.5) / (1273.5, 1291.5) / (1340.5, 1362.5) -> 0.5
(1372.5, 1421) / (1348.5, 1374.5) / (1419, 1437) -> -2.8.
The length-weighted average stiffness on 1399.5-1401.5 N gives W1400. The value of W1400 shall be 18.1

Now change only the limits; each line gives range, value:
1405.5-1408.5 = 19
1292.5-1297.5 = 16.5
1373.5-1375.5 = 17.6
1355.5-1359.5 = 16.4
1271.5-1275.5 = 17.4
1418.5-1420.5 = 18.9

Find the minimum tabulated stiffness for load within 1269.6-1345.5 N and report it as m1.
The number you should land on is 15.8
